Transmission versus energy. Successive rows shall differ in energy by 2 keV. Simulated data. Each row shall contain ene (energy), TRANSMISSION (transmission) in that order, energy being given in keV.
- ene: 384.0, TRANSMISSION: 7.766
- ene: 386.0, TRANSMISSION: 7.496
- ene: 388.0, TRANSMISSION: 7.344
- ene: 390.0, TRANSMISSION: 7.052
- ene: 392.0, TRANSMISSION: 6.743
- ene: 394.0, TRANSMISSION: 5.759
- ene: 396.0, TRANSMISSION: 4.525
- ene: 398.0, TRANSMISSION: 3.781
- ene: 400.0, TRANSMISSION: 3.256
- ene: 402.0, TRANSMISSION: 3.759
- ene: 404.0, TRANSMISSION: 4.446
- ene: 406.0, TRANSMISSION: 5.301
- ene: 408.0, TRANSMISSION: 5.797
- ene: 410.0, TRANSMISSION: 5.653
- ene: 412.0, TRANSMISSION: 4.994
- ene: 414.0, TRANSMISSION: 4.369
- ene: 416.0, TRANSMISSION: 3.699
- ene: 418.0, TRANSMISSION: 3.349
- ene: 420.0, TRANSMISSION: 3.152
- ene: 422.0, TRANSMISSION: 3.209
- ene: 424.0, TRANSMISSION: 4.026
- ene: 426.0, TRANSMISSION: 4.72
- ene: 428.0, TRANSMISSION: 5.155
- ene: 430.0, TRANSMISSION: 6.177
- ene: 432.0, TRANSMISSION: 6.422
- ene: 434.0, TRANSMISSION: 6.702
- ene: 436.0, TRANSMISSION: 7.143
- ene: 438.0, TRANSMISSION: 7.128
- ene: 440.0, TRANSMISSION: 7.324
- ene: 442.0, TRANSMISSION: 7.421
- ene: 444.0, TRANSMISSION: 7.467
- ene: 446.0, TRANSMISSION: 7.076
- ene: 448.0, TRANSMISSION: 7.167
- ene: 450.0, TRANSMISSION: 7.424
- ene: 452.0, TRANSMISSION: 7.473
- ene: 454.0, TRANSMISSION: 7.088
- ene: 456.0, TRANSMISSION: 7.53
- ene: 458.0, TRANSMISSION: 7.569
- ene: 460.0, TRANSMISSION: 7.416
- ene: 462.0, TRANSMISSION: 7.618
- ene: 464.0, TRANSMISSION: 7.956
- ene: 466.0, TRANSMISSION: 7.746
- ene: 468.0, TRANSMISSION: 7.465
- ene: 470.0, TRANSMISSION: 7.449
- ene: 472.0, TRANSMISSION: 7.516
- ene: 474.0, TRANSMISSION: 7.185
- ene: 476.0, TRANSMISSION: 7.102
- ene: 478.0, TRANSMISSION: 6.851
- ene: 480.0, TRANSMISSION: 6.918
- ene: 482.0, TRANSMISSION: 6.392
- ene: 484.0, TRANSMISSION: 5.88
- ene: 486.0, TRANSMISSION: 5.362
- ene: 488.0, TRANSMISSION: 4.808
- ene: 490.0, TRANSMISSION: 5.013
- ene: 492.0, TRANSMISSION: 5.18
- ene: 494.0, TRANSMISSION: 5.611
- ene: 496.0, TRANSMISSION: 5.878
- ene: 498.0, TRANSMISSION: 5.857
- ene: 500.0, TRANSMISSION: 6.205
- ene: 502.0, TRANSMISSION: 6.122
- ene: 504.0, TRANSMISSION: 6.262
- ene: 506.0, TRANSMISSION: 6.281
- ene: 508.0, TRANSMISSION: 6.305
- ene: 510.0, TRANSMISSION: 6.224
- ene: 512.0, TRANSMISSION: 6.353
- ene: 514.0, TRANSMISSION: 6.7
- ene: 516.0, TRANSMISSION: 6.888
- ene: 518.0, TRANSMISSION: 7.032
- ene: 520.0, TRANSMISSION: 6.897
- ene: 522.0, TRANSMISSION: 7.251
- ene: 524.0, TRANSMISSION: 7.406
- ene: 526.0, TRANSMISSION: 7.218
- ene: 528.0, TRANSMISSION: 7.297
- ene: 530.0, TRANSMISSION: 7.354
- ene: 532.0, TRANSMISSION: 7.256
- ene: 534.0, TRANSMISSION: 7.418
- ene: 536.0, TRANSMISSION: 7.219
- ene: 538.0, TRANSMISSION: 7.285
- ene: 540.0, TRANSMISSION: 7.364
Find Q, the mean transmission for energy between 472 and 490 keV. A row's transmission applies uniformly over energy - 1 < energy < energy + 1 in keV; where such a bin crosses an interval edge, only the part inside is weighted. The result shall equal 6.31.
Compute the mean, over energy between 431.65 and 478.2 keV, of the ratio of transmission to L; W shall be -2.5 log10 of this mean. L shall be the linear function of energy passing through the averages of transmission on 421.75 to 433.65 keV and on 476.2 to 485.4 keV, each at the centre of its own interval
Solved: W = -0.25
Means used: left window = 5.16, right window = 6.51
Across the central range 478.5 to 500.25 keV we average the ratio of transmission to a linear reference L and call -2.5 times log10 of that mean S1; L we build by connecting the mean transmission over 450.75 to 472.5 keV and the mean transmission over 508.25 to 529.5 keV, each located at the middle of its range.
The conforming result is 0.25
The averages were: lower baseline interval 7.53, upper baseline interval 6.91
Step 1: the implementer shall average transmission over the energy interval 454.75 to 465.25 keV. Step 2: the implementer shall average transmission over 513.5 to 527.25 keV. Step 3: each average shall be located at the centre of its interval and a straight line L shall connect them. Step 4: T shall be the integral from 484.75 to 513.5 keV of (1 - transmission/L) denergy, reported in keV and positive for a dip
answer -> 5.6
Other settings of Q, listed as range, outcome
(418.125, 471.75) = 6.61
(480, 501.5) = 5.69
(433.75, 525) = 6.78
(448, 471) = 7.51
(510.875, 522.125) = 6.82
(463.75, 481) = 7.33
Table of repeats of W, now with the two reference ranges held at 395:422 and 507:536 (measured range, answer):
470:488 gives -0.112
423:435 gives -0.160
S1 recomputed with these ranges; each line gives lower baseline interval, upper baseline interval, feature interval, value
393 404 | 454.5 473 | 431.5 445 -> -0.137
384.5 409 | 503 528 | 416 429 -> 0.420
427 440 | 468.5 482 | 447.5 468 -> -0.096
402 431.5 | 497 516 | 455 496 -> -0.184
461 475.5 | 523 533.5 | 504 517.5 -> 0.144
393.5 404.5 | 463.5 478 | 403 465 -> -0.046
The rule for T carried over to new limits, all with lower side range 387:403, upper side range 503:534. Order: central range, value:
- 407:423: 3.60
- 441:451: -2.32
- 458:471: -3.02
